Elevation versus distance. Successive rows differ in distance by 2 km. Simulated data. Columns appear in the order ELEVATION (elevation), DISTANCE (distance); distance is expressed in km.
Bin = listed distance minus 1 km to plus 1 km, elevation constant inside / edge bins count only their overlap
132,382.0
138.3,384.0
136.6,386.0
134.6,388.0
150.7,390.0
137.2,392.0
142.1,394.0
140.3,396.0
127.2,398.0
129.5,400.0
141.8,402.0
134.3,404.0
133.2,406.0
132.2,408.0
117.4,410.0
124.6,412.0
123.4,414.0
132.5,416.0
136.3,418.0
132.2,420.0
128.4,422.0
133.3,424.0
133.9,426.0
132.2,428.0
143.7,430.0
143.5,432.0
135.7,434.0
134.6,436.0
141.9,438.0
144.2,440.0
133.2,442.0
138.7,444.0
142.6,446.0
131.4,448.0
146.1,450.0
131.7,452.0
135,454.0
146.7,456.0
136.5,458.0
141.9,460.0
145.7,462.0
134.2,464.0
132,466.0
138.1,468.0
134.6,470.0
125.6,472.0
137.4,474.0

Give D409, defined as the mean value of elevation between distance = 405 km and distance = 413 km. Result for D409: 127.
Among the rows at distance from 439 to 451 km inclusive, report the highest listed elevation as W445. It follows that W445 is 146.1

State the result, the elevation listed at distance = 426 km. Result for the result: 133.9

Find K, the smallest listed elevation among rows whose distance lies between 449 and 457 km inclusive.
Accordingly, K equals 131.7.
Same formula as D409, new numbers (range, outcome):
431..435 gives 140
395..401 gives 132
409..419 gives 127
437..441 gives 143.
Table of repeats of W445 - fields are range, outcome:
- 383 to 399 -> 150.7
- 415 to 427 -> 136.3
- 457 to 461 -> 141.9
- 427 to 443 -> 144.2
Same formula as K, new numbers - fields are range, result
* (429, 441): 134.6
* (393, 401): 127.2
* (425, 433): 132.2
